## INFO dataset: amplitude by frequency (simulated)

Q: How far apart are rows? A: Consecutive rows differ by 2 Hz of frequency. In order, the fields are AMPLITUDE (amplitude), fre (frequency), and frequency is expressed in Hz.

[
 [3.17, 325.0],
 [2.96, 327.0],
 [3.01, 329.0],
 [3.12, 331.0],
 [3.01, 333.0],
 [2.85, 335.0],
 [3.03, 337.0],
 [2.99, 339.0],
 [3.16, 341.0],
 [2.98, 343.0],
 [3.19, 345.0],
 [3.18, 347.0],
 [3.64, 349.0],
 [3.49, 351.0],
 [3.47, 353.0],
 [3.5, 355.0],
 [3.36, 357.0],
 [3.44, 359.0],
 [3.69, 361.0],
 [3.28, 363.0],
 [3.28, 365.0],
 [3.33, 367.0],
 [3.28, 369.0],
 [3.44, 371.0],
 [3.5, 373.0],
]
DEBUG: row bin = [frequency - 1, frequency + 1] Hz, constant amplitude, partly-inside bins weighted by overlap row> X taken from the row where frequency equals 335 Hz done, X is 2.85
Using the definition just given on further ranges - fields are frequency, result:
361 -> 3.69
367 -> 3.33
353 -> 3.47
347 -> 3.18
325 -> 3.17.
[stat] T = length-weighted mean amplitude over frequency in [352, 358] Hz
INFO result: 3.44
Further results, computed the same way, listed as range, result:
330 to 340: 3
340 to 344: 3.07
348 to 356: 3.53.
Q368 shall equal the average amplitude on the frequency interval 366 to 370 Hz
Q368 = 3.3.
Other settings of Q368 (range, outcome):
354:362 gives 3.5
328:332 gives 3.06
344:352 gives 3.38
